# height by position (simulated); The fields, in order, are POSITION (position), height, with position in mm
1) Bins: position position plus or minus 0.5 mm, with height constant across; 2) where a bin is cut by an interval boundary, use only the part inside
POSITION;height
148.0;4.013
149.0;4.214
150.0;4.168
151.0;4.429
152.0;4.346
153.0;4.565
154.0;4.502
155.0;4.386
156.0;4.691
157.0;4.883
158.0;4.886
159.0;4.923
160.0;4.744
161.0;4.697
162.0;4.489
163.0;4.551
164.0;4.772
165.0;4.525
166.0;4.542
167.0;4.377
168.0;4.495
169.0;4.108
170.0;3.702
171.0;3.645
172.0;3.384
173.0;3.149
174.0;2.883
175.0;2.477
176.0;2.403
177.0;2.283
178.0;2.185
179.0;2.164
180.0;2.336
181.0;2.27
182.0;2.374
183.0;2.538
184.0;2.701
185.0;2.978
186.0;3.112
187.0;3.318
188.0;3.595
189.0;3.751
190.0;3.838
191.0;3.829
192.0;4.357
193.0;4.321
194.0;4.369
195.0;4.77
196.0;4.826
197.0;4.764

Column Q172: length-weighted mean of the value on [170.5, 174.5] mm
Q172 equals 3.27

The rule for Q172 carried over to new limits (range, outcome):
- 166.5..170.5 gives 4.17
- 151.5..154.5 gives 4.47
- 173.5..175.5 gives 2.68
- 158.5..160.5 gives 4.83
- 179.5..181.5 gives 2.3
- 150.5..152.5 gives 4.39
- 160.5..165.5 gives 4.61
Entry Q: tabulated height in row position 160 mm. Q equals 4.744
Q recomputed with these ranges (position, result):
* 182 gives 2.374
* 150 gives 4.168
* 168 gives 4.495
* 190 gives 3.838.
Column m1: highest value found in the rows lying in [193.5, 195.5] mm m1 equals 4.77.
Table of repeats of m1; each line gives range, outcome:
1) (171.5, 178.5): 3.384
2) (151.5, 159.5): 4.923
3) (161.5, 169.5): 4.772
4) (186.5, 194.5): 4.369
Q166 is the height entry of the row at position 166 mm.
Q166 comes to 4.542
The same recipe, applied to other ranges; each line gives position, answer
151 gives 4.429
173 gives 3.149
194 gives 4.369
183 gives 2.538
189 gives 3.751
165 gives 4.525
